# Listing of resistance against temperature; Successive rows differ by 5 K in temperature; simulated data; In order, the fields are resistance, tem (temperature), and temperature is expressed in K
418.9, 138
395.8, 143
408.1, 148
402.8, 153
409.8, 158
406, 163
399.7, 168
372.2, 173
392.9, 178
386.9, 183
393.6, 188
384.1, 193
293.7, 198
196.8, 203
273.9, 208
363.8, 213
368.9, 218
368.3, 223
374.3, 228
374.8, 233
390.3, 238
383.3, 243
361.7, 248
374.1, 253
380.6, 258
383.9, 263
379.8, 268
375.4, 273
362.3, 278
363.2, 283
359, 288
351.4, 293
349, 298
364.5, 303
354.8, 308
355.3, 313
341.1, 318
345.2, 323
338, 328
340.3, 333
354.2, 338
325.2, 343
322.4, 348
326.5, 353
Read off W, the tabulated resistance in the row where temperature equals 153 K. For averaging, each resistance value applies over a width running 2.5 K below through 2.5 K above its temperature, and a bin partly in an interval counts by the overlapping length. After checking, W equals 402.8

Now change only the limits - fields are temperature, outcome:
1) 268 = 379.8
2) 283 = 363.2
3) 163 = 406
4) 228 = 374.3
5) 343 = 325.2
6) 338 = 354.2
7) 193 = 384.1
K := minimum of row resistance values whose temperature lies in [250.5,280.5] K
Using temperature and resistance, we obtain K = 362.3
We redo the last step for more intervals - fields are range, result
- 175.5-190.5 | 386.9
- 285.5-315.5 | 349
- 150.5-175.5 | 372.2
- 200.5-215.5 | 196.8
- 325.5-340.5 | 338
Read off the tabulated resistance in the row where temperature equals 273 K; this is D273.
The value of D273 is 375.4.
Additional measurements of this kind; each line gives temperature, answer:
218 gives 368.9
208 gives 273.9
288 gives 359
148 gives 408.1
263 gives 383.9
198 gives 293.7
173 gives 372.2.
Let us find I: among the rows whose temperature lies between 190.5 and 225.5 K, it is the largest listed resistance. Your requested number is 384.1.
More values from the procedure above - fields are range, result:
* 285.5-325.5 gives 364.5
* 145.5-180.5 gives 409.8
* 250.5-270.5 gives 383.9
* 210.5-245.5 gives 390.3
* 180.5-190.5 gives 393.6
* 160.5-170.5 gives 406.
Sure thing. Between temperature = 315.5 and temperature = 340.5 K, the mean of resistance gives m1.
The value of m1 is 344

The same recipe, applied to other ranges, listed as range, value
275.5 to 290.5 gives 362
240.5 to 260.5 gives 375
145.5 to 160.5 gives 407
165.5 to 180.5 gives 388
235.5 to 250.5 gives 378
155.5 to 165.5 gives 408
